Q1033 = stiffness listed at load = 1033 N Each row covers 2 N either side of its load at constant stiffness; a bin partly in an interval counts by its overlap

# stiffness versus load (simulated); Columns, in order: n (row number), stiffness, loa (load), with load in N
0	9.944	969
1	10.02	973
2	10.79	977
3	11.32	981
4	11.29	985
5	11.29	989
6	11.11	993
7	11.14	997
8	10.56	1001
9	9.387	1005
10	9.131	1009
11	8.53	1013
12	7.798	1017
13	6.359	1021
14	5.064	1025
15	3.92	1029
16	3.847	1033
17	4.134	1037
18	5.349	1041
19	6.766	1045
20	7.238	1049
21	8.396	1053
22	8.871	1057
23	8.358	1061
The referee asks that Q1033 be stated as 3.847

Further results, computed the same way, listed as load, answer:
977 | 10.79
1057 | 8.871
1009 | 9.131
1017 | 7.798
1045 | 6.766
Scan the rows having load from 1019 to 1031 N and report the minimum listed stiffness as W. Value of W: 3.92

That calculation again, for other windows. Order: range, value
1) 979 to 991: 11.29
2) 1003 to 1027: 5.064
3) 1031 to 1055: 3.847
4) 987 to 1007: 9.387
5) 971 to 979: 10.02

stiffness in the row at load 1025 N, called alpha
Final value 5.064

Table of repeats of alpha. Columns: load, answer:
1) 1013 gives 8.53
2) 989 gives 11.29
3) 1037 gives 4.134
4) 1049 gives 7.238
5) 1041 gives 5.349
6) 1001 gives 10.56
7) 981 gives 11.32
